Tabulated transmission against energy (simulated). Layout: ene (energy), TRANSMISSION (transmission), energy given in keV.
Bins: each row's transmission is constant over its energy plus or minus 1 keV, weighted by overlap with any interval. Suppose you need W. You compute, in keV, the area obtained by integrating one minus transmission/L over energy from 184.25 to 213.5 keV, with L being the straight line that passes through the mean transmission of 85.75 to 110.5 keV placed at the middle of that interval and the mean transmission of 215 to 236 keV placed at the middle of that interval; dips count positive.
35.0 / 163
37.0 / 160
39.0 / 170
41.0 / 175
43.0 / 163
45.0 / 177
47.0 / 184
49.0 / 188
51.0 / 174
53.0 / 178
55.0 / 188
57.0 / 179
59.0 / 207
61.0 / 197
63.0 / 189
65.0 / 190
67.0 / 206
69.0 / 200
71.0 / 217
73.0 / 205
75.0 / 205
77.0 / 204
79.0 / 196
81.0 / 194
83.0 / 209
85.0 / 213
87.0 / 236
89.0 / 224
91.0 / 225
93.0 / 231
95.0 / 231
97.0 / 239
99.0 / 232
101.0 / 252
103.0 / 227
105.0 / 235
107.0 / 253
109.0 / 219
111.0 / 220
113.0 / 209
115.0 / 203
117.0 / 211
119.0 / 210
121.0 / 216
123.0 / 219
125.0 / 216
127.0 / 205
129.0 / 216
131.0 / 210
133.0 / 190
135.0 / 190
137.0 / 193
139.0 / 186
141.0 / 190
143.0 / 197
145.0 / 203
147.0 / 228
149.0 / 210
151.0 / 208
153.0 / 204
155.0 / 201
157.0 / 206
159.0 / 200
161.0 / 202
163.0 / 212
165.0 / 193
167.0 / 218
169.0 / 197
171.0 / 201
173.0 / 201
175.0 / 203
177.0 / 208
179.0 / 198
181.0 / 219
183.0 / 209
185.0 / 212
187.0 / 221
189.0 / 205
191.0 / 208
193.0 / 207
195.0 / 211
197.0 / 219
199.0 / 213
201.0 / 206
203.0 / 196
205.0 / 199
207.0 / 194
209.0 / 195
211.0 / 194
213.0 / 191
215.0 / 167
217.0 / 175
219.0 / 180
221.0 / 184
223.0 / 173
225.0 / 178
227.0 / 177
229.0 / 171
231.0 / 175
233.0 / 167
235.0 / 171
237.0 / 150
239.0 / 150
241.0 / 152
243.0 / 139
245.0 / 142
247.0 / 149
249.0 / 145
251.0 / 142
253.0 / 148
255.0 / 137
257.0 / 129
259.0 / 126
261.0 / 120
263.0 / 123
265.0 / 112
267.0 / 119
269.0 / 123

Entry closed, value -2.80 keV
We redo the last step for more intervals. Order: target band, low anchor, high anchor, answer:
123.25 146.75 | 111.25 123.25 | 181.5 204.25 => 1.1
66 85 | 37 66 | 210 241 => -2.5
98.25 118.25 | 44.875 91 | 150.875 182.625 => -2.4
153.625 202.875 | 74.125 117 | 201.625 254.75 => -4.8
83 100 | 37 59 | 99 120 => -1.4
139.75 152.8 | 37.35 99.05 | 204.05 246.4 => -1.4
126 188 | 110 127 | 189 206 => 1.7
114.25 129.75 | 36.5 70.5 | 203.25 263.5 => -3.2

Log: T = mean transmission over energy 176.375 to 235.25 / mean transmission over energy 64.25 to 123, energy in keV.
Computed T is 0.89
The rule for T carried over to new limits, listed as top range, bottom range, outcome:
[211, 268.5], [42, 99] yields 0.76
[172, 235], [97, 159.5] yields 0.92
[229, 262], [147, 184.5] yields 0.72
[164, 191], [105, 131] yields 0.95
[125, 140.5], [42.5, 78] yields 1.04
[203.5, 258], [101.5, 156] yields 0.79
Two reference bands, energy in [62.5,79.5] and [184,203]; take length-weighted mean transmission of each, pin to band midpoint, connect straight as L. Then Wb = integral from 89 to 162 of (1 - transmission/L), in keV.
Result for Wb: -2.9 keV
